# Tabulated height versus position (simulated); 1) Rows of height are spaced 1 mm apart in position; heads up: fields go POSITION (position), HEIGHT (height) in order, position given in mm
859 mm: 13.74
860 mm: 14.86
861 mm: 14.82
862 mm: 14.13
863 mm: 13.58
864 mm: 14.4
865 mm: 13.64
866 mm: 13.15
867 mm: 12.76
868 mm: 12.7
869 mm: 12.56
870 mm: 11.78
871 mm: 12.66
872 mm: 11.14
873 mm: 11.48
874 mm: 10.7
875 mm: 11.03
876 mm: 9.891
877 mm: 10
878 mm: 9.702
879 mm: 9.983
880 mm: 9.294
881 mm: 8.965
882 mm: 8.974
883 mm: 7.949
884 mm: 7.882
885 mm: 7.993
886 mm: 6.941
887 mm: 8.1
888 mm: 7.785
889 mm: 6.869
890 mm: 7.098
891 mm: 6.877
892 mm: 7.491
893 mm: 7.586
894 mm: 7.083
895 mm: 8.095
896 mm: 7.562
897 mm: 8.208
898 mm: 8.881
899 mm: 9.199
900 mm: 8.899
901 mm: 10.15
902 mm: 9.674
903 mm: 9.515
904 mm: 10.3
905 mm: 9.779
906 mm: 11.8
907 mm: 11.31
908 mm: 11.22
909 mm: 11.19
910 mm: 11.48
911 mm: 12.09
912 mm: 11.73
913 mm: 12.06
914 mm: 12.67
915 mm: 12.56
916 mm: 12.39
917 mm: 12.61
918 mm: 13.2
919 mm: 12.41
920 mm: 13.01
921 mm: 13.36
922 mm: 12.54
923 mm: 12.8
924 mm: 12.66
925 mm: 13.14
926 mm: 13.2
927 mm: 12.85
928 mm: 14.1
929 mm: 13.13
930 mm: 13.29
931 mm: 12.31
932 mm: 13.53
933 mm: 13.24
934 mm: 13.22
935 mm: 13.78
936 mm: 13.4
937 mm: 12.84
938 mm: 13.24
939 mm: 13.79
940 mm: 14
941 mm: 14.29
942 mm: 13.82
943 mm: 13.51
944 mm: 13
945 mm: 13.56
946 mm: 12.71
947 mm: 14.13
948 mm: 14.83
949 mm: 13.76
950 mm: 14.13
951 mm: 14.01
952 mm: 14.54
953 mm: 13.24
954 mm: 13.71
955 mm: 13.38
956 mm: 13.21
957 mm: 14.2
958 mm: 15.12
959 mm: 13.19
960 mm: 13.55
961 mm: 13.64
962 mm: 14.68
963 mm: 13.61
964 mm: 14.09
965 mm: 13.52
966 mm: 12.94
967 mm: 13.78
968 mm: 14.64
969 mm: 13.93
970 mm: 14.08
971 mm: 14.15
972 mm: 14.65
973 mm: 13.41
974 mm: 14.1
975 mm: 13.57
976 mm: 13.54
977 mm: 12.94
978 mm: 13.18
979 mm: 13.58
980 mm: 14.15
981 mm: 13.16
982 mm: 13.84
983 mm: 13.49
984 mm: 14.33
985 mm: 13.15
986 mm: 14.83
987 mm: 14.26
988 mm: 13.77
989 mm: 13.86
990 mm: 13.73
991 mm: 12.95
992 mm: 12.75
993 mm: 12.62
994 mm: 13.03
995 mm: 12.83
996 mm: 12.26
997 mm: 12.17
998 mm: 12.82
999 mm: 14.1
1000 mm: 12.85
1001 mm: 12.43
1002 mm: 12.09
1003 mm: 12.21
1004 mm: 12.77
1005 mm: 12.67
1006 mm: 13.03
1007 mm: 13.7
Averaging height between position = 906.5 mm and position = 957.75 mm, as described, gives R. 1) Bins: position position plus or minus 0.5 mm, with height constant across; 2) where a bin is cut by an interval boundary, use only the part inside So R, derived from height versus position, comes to 13.1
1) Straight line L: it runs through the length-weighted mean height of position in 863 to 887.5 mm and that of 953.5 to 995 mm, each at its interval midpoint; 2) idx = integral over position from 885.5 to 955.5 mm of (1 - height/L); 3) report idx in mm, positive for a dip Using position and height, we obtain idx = 2.4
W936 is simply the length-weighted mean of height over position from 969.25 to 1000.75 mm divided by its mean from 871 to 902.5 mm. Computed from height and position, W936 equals 1.53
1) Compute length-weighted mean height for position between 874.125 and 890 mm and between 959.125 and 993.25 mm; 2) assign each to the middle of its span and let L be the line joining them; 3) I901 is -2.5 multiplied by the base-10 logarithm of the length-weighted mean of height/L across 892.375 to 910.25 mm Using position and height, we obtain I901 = 0.03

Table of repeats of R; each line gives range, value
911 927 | 12.7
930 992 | 13.7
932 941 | 13.5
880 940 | 10.9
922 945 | 13.3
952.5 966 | 13.7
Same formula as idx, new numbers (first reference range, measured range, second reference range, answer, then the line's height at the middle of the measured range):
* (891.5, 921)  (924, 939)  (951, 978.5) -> -1.6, 11.9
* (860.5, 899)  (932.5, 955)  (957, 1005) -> -2.7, 12.2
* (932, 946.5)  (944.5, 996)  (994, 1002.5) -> -2.5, 13.1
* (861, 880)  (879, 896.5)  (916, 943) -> 6.3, 12.3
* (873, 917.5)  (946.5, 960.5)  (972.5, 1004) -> -2.4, 11.9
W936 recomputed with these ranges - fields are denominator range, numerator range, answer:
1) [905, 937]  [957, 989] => 1.10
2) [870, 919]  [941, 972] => 1.41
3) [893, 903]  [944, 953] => 1.61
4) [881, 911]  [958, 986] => 1.55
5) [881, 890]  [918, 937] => 1.67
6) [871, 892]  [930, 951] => 1.51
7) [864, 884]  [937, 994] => 1.25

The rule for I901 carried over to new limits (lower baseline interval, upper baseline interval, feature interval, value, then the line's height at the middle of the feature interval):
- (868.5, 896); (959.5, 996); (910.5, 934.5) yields -0.17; 11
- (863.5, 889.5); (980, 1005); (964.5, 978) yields -0.09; 12.7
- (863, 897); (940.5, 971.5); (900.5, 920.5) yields -0.01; 11.4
